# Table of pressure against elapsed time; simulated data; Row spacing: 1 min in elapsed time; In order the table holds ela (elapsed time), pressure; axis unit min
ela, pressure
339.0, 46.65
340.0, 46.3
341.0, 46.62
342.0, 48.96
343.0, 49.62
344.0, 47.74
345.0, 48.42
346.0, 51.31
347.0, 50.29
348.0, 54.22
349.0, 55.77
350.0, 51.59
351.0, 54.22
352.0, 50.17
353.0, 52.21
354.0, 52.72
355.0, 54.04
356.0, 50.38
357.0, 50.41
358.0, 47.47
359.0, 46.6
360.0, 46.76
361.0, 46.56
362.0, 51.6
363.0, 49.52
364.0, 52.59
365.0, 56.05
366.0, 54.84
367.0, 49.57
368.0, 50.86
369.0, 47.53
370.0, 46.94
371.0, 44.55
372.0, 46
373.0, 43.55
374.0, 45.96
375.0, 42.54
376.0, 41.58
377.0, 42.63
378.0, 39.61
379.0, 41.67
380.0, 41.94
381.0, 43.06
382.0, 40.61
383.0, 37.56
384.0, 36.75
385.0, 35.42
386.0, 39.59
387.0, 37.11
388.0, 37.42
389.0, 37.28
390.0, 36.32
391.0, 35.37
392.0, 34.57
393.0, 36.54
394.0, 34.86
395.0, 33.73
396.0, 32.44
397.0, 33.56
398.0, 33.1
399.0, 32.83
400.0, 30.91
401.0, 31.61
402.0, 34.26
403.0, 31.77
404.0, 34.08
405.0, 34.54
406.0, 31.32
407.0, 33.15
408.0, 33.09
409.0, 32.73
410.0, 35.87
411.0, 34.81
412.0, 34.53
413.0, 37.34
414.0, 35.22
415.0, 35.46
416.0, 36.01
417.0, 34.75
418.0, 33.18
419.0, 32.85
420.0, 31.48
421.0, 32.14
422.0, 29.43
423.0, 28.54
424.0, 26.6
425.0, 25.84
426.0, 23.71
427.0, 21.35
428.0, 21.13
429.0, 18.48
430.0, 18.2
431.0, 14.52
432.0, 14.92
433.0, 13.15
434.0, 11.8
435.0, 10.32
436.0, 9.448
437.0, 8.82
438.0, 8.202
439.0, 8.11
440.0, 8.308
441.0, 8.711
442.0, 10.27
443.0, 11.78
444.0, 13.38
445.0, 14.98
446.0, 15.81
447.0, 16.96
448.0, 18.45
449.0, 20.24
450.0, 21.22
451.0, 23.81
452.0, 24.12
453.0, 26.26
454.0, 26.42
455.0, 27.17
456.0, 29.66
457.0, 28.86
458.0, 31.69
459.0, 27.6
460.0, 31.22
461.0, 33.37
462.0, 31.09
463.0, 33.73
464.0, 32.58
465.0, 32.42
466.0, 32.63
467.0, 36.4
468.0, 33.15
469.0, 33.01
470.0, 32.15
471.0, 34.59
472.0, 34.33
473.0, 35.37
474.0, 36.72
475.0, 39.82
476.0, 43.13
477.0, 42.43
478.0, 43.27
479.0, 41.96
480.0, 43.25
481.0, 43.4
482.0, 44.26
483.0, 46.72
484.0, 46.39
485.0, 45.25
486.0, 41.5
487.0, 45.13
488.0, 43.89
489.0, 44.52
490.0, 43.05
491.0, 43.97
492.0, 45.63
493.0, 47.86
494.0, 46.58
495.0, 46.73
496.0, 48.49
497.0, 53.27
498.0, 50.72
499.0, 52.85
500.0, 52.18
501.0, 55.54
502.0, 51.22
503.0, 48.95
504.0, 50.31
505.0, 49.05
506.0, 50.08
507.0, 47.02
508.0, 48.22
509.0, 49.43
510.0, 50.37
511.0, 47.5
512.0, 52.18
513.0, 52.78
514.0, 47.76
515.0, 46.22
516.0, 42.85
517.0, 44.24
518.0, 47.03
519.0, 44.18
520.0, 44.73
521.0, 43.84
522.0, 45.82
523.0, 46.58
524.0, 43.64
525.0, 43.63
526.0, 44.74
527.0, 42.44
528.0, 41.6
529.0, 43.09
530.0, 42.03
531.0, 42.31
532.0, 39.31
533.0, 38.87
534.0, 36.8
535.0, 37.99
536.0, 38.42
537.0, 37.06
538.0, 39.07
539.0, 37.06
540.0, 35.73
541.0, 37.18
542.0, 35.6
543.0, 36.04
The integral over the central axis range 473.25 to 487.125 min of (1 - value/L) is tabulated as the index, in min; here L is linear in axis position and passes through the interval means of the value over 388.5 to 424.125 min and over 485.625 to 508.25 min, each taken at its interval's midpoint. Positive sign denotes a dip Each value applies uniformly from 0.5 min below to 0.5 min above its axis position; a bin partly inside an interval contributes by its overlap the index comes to 0.8 min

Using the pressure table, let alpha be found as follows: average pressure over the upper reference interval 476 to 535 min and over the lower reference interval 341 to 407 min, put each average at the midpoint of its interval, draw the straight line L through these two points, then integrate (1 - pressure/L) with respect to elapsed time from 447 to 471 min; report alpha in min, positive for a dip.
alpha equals 8.6 min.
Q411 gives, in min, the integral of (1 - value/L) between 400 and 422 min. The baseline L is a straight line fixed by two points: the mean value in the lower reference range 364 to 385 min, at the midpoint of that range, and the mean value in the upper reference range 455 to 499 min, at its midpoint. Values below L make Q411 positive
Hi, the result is 4.7 min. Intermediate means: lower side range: 44.7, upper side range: 39.6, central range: 33.7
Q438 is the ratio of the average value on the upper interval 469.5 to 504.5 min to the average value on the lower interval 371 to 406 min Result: 1.2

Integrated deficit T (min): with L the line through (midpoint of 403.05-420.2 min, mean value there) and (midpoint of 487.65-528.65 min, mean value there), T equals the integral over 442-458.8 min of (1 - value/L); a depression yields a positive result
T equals 7.6 min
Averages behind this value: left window 34.1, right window 47.4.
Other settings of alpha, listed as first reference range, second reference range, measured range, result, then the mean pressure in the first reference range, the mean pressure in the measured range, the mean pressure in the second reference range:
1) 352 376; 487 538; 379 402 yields 5.8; 49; 36.1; 45.9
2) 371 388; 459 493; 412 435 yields 8.1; 41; 26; 39.1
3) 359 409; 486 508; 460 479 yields 4.4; 40.1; 35.6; 48.3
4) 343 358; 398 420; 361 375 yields -0.8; 51.5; 48.9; 33.8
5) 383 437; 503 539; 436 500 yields 9.4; 30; 32.8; 44.6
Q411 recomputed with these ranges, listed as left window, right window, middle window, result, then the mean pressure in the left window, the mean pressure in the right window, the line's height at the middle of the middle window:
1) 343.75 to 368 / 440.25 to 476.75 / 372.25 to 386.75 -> 1.5 min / 51.1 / 27.3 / 45.6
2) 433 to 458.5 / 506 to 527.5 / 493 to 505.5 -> -3.5 min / 17.3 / 46.5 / 39.3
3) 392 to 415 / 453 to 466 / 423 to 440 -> 8.5 min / 33.8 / 30.4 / 32.1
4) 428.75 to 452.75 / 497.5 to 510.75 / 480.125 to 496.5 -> -1.5 min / 14.4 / 50.4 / 41.4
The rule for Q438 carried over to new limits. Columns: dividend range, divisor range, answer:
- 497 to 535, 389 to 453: 1.82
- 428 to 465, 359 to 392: 0.45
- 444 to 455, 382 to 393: 0.56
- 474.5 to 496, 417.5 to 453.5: 2.36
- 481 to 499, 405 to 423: 1.38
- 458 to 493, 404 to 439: 1.50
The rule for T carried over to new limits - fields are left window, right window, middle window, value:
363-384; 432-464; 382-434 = 3.6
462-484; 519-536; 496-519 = -5.0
